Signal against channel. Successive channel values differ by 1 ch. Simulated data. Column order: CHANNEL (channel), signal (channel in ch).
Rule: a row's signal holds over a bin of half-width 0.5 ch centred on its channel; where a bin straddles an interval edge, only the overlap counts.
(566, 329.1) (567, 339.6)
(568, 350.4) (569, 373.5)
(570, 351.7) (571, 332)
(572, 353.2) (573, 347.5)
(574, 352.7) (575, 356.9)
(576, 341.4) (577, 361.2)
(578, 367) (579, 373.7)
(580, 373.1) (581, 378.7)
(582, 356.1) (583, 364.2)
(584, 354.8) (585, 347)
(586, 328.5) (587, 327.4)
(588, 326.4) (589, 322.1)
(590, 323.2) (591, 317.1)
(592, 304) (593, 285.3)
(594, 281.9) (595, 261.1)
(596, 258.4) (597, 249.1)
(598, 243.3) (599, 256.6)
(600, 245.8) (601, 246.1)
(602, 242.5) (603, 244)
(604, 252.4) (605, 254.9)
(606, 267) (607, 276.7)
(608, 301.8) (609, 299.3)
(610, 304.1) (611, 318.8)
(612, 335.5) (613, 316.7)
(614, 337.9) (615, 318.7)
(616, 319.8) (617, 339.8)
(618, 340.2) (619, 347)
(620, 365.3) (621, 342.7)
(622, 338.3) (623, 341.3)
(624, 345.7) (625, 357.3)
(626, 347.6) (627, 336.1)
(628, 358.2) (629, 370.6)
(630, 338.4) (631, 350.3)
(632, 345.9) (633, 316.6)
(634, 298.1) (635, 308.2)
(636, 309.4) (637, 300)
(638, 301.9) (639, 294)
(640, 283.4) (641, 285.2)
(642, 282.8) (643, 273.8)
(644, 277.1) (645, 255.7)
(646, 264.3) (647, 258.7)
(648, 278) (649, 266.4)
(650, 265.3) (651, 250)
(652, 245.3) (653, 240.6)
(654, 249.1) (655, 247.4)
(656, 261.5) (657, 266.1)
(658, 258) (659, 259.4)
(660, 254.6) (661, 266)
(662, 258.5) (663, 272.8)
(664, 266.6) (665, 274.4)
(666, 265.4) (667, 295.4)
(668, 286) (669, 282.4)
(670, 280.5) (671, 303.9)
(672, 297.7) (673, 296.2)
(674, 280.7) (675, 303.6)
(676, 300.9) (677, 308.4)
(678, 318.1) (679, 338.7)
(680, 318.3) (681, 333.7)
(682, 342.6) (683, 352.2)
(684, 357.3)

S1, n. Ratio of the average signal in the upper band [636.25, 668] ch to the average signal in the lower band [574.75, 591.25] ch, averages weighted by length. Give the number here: 0.77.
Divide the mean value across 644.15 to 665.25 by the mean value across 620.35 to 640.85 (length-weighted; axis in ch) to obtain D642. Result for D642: 0.79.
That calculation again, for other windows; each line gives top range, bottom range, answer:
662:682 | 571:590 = 0.85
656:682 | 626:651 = 0.96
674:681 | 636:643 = 1.08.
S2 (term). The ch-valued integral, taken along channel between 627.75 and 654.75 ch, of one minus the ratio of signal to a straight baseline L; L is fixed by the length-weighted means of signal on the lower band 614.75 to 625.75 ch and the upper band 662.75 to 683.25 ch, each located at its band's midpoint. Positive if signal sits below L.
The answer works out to 3.0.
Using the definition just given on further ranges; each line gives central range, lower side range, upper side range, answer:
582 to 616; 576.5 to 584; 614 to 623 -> 5.6 ch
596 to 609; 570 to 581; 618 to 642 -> 3.2 ch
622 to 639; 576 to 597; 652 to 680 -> -1.7 ch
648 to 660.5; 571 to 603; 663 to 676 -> 1.5 ch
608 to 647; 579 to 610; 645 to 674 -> -5.0 ch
